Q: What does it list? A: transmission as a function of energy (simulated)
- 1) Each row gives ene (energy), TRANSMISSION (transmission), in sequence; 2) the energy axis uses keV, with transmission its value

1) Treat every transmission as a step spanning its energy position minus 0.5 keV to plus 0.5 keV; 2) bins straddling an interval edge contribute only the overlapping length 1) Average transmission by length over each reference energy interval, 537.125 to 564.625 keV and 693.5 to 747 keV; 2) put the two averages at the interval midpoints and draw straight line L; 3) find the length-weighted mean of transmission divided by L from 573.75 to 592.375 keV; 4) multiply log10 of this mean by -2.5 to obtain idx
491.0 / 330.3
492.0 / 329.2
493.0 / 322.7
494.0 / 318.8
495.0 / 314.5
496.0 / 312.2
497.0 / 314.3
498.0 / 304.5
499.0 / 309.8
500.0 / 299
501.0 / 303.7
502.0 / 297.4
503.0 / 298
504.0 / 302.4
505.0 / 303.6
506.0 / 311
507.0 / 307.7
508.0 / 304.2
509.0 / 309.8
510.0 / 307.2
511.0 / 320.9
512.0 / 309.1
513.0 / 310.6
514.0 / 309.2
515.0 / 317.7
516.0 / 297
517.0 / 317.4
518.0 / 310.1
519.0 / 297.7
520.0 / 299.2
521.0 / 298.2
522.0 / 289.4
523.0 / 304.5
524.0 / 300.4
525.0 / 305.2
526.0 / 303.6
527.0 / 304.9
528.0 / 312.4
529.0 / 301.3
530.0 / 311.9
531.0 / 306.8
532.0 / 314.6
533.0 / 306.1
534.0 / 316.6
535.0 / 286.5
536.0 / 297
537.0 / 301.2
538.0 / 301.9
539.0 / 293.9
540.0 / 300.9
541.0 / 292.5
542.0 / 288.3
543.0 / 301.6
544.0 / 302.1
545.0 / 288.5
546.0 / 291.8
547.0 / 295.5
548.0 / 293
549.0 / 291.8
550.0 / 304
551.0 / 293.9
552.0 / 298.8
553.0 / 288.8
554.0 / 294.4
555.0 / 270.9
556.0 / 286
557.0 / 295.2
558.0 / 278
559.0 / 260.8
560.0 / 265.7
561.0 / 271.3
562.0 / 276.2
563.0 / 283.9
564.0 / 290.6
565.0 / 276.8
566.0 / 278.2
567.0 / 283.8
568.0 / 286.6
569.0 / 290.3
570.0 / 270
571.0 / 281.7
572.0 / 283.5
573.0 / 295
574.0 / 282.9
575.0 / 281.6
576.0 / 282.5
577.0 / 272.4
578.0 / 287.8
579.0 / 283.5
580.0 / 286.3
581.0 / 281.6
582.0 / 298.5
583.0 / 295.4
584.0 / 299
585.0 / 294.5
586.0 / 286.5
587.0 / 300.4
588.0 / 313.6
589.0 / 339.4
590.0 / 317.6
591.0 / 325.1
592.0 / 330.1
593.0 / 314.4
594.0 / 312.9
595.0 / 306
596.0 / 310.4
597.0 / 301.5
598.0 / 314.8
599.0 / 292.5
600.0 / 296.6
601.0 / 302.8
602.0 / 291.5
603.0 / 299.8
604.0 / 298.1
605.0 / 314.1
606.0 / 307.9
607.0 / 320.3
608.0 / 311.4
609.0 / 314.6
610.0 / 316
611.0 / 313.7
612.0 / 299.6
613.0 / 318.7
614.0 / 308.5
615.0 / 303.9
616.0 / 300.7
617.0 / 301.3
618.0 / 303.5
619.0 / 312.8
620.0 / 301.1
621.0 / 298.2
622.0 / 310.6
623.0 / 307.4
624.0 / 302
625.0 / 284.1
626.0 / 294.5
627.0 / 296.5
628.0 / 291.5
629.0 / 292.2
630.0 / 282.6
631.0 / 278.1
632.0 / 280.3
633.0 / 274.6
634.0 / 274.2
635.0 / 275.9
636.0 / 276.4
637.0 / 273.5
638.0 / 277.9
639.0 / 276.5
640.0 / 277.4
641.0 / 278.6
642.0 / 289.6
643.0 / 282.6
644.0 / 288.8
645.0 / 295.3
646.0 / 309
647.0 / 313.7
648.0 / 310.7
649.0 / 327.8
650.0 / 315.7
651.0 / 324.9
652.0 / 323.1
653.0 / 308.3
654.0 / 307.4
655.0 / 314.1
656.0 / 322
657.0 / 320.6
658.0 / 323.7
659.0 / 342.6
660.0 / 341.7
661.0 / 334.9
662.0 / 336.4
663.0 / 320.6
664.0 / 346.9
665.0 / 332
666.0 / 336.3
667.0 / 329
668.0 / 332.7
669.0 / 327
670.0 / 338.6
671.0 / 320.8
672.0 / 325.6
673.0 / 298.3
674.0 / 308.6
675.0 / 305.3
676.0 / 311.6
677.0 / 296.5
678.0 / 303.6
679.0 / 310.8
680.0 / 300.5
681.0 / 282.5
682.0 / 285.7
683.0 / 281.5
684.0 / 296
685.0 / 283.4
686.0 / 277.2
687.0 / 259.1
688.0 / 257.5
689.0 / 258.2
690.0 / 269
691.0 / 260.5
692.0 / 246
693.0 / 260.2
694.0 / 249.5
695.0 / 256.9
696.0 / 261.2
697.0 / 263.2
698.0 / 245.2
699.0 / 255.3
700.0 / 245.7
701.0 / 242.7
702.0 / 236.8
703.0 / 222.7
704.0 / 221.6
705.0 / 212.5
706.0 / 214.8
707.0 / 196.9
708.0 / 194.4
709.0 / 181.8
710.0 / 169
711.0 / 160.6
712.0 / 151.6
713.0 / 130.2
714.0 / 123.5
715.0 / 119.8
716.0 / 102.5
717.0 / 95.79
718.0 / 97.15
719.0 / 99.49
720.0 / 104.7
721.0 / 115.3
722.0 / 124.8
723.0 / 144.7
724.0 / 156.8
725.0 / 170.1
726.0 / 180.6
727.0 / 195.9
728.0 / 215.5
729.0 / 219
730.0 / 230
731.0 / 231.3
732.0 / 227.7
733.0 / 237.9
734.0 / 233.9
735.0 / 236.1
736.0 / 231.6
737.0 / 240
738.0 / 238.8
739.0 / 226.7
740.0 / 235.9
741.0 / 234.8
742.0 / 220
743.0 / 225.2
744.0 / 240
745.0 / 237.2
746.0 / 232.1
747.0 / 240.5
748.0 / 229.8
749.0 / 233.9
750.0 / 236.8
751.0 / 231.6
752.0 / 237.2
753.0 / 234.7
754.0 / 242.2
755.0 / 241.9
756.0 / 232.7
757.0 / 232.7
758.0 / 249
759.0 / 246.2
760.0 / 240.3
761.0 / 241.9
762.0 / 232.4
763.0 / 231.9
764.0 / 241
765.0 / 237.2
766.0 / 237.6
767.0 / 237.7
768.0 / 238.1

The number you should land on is -0.10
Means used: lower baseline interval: 289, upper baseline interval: 199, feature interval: 298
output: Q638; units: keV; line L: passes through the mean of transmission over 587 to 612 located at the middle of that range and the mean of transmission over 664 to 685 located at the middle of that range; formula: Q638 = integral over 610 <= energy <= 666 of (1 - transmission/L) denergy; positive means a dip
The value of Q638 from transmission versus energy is 1.3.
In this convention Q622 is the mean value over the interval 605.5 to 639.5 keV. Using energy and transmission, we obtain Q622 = 296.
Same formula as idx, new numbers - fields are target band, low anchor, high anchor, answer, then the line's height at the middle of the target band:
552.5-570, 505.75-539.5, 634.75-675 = 0.10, 307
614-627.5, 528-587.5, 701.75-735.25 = -0.23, 245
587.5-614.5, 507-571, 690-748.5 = -0.18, 264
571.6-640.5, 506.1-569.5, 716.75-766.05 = -0.11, 269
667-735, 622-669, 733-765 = 0.18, 268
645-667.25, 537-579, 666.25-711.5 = -0.19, 271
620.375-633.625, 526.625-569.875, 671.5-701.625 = -0.03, 283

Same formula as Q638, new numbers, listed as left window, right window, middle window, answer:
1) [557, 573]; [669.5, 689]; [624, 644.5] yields 0.5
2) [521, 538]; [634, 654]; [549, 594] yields 1.5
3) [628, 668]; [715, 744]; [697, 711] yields 0.5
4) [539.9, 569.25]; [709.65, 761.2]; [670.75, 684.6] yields -4.5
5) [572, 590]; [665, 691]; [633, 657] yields 0.0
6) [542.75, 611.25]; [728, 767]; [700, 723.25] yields 8.1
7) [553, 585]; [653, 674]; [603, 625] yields -0.2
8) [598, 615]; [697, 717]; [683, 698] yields -3.9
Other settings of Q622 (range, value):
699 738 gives 184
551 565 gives 282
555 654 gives 296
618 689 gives 303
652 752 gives 245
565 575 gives 283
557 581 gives 281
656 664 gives 332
